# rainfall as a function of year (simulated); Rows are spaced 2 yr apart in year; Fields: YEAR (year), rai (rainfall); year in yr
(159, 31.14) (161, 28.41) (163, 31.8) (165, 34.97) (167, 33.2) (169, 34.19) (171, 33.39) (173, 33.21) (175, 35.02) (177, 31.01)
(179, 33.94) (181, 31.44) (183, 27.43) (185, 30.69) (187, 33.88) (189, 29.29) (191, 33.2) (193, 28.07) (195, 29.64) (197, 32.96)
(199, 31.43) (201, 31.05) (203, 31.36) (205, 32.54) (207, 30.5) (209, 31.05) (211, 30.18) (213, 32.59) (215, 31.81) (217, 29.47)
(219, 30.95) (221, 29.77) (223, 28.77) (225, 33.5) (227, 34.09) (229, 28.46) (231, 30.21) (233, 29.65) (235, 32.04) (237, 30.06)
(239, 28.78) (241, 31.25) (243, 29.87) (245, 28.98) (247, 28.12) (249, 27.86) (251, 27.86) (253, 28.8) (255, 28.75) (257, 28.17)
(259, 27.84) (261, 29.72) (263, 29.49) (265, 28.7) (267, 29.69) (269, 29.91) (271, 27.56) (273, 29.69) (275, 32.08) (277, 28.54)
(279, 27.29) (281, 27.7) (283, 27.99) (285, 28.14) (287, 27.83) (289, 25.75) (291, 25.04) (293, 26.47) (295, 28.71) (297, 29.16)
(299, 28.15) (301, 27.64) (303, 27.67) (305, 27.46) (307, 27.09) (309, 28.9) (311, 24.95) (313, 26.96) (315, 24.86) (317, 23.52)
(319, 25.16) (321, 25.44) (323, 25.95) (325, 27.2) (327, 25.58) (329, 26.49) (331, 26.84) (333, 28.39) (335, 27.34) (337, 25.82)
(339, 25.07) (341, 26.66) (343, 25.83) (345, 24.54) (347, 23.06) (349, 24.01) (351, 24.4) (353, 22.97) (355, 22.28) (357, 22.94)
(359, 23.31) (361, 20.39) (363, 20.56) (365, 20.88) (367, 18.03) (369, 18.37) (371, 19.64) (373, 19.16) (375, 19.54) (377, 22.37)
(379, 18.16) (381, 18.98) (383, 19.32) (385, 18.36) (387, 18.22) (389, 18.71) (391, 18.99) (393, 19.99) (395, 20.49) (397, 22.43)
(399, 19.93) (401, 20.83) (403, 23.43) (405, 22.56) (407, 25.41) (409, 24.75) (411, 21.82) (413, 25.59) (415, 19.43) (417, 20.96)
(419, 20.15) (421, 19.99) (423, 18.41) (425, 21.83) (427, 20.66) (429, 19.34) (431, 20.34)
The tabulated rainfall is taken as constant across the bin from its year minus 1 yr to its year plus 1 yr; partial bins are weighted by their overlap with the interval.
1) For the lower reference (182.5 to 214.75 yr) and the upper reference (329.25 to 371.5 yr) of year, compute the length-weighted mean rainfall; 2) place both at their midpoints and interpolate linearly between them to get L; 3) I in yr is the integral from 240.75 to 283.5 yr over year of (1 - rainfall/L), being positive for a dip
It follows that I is -1.5 yr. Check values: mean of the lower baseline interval 31.1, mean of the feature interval 28.9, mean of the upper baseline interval 23.5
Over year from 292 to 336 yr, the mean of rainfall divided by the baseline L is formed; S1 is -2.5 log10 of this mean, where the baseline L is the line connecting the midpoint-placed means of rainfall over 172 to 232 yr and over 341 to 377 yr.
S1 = -0.095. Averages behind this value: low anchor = 31.3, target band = 26.8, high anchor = 21.9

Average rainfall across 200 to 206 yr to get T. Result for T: 31.7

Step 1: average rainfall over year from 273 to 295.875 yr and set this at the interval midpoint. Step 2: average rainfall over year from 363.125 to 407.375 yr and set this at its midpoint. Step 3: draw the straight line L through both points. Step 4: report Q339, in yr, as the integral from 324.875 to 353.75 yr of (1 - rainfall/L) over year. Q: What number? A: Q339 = -2.4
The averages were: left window 27.9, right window 20.1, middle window 25.6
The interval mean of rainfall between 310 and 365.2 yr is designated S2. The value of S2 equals 24.7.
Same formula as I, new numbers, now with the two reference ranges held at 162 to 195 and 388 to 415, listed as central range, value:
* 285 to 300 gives -0.3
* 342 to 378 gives 3.0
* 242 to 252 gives 0.1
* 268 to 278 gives -0.7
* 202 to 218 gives -0.3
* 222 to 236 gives -0.6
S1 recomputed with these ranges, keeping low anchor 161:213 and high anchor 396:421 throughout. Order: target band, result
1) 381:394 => 0.215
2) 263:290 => -0.025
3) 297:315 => -0.028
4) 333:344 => -0.048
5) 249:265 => 0.005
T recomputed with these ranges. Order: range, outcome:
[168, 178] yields 33.4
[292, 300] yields 28.1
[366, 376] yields 18.9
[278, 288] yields 27.8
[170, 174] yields 33.3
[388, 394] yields 19.2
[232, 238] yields 30.6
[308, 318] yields 25.8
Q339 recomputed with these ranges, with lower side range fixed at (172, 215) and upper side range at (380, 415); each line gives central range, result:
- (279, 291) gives -0.2 yr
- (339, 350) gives -0.5 yr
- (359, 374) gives 1.9 yr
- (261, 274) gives -0.7 yr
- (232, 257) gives -0.4 yr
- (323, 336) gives -1.2 yr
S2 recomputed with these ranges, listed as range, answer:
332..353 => 25.4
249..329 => 27.6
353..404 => 20.3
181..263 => 30.3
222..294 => 29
